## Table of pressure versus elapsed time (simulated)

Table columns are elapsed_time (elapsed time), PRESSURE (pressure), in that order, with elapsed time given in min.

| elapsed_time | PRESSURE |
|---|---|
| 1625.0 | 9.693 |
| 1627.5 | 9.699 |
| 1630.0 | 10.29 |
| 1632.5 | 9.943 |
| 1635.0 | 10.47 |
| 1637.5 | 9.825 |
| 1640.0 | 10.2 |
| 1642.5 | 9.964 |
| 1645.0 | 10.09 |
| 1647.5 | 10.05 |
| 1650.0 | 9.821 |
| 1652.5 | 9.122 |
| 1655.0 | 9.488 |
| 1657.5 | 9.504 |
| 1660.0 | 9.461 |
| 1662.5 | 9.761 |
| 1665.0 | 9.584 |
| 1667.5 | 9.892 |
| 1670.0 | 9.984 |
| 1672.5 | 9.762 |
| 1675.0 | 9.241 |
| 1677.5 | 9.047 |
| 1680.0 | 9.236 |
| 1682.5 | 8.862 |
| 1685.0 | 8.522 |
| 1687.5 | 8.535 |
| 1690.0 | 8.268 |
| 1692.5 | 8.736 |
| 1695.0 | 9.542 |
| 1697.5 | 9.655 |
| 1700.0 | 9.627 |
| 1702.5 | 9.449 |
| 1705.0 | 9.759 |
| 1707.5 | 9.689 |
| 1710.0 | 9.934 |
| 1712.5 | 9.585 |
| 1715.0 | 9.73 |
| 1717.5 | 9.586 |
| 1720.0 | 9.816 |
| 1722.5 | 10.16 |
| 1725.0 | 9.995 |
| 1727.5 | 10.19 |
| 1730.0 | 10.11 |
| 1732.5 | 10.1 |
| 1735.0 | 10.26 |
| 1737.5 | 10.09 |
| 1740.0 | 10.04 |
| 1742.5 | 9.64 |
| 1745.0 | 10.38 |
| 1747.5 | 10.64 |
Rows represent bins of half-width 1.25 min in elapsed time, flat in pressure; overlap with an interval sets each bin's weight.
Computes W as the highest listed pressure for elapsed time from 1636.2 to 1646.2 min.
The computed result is 10.2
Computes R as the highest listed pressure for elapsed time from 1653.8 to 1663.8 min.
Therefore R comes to 9.761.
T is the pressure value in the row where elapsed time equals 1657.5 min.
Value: 9.504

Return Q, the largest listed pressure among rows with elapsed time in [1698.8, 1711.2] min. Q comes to 9.934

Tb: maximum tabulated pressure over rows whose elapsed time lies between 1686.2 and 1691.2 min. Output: 8.535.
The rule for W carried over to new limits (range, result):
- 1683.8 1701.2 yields 9.655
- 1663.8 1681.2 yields 9.984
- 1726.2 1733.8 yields 10.19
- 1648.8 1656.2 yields 9.821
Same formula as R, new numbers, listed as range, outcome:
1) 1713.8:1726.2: 10.16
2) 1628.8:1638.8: 10.47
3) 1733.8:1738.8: 10.26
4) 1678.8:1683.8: 9.236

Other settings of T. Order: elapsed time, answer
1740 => 10.04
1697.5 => 9.655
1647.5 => 10.05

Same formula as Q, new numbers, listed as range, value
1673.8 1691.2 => 9.241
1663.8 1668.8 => 9.892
